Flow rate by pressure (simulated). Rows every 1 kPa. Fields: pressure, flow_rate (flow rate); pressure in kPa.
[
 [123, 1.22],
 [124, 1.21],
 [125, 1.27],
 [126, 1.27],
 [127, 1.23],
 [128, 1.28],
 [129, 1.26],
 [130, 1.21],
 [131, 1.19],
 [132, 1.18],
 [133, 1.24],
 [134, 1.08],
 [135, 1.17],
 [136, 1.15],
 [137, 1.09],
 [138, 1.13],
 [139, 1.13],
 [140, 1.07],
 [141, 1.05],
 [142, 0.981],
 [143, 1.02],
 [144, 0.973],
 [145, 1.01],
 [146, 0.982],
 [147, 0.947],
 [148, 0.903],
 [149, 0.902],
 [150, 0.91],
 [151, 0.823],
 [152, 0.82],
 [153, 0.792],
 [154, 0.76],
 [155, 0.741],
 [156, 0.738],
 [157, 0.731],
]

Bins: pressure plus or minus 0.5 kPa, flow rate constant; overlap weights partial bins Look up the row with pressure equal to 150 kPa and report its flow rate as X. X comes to 0.91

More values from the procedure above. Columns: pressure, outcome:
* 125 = 1.27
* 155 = 0.741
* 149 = 0.902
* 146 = 0.982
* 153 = 0.792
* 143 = 1.02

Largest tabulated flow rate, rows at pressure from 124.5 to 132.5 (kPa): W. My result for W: 1.28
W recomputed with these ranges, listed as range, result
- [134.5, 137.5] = 1.17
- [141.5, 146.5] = 1.02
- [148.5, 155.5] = 0.91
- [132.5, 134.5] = 1.24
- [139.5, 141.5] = 1.07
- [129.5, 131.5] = 1.21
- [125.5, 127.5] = 1.27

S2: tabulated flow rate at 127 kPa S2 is 1.23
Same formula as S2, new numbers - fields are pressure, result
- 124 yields 1.21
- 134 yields 1.08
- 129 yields 1.26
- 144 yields 0.973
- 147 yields 0.947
